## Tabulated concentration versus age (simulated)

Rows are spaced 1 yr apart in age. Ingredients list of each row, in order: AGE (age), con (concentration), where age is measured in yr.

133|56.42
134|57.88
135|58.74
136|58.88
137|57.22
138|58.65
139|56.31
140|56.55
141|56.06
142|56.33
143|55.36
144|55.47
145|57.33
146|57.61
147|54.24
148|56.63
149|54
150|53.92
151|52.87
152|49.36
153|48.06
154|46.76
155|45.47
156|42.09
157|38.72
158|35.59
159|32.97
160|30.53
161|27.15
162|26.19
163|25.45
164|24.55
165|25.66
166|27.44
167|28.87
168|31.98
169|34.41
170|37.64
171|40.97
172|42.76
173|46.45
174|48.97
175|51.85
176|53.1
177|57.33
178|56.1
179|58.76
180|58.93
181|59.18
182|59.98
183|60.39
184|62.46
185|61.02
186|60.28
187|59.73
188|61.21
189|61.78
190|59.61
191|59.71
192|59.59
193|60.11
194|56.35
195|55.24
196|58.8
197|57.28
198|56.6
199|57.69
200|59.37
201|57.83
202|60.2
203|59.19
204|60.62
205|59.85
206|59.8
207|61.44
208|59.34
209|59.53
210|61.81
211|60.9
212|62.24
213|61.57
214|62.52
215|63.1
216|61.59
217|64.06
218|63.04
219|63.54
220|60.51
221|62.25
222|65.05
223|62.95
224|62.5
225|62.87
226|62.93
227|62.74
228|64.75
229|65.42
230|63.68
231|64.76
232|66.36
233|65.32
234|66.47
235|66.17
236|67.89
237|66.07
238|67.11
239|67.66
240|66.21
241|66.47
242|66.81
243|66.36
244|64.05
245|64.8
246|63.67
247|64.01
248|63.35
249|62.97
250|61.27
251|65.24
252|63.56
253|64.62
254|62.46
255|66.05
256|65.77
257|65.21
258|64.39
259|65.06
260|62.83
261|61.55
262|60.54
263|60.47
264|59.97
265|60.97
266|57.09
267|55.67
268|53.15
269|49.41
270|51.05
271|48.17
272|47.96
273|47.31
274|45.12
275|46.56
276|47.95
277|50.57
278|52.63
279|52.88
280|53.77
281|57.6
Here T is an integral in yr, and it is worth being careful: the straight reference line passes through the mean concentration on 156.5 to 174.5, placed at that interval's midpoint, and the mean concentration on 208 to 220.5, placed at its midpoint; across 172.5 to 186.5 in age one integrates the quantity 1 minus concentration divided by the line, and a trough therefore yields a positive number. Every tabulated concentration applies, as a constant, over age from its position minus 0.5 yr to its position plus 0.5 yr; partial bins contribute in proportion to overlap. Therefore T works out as -5.0 yr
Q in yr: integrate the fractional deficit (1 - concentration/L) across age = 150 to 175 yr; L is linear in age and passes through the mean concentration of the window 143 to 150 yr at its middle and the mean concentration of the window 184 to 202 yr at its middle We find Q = 8.4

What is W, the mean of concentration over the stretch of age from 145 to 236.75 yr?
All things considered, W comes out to 54.4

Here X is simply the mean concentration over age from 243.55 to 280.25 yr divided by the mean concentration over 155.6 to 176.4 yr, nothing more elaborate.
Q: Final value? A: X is 1.6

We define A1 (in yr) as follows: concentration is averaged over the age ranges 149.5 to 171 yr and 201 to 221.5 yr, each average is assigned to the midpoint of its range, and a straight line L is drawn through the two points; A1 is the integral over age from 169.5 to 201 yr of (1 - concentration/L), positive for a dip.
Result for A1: -4.9 yr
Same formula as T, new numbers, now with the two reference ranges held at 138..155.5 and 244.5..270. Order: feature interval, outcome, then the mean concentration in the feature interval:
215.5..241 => -2.1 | 64.5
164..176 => 3.8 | 38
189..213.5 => -0.8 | 59.4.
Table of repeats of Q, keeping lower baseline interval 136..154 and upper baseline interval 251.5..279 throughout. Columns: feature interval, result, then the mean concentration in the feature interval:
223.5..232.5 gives -1.2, 64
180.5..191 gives -0.9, 60.5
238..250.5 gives -1.9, 64.9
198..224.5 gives -2.5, 61.2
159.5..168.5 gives 4.5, 27.5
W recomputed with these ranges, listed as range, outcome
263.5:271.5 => 54.4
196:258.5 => 63.1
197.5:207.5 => 59.3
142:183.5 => 45.3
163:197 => 50.7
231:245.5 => 66.2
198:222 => 61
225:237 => 65.1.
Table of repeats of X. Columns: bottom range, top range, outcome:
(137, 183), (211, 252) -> 1.38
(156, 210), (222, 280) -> 1.21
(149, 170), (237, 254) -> 1.76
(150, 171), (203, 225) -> 1.71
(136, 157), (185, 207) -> 1.11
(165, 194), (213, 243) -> 1.25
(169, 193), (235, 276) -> 1.10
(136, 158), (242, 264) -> 1.21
